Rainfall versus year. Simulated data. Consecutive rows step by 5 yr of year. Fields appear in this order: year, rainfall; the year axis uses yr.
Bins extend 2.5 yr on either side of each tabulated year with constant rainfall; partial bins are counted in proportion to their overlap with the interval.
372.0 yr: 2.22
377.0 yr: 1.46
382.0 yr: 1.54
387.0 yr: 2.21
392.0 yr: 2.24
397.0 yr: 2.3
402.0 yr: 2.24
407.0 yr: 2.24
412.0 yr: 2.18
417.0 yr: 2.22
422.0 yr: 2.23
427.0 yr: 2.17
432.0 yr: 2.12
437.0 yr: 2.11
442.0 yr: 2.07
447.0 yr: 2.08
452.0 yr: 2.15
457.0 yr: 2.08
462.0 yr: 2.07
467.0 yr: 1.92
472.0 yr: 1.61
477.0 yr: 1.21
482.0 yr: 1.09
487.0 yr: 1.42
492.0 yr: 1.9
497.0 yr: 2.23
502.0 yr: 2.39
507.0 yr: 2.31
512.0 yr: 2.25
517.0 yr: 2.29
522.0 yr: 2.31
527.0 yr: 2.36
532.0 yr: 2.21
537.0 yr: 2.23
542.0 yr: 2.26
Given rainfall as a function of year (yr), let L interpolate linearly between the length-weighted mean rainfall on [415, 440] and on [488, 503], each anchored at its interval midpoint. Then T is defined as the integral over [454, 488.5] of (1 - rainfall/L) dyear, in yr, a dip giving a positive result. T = 7.7 yr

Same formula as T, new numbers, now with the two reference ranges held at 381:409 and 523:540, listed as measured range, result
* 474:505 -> 7.24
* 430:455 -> 1.04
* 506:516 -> -0.10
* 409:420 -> -0.15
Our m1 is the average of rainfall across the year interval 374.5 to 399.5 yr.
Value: 1.95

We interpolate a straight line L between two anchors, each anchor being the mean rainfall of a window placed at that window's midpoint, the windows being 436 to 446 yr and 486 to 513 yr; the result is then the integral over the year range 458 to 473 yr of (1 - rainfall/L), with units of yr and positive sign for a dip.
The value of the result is 1.3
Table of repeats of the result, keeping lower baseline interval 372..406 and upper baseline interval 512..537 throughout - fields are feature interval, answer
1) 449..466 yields 0.6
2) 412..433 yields -1.0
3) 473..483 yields 4.4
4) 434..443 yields 0.1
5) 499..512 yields -0.5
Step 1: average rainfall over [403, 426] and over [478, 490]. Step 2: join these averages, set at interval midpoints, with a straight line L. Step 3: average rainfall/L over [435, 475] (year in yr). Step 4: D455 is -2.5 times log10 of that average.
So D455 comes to -0.199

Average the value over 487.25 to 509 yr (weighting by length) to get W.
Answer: 2.12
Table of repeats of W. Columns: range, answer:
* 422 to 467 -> 2.1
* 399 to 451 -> 2.17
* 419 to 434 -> 2.18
